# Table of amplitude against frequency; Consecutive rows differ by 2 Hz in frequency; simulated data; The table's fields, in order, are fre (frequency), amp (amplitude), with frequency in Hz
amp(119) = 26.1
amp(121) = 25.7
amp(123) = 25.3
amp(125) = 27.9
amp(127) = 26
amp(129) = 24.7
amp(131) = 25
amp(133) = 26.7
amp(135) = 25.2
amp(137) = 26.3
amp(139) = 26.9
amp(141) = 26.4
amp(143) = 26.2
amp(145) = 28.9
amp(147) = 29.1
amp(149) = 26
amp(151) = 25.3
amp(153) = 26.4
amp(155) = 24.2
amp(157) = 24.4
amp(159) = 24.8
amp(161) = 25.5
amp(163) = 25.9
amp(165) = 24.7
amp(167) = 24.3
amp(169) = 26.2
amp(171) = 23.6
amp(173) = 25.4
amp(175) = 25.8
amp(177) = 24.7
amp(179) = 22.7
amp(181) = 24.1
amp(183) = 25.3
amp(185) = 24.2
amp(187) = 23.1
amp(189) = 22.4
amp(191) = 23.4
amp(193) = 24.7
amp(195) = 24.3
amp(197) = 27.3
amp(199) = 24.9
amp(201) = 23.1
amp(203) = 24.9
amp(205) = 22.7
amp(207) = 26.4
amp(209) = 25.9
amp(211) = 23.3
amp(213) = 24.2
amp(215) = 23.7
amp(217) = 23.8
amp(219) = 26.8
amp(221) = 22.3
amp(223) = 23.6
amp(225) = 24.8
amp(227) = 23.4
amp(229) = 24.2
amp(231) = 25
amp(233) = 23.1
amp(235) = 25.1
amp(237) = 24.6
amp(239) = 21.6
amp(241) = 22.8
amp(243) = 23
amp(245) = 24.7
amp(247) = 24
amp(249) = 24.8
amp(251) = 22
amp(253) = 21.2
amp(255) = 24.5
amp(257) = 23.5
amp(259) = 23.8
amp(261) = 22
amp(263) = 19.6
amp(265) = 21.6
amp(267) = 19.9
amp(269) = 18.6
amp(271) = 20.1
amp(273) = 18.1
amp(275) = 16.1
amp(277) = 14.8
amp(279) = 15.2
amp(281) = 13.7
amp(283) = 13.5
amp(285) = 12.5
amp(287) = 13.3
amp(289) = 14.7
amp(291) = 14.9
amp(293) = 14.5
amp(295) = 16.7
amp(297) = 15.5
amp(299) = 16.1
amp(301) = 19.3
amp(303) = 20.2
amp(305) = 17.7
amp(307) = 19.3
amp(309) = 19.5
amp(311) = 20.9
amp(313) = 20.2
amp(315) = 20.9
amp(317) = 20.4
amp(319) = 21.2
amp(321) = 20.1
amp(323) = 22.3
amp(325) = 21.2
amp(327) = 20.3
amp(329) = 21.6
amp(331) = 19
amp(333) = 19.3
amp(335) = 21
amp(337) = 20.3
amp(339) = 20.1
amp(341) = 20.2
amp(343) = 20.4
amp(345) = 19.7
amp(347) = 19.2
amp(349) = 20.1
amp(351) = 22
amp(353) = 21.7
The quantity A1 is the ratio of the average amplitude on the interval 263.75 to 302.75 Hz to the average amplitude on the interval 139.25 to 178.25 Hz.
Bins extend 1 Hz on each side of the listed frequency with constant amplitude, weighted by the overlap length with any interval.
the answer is 0.6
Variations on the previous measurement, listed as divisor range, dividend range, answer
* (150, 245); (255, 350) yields 0.77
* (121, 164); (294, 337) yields 0.76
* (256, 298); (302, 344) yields 1.18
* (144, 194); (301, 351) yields 0.81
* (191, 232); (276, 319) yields 0.69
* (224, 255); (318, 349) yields 0.86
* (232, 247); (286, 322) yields 0.77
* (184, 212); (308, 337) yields 0.84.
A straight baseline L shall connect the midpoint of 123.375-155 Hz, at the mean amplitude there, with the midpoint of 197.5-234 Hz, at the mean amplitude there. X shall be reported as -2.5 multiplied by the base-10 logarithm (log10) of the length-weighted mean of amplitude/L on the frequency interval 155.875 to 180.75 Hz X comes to 0.03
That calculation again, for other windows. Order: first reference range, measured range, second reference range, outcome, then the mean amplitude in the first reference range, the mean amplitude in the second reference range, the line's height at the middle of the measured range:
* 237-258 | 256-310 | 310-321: 0.24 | 23.3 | 20.7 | 21.9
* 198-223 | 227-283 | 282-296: -0.14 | 24.3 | 14.3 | 18.6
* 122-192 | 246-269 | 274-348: -0.08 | 25.3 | 18.3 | 20.7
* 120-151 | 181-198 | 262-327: -0.04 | 26.4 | 17.9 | 23.5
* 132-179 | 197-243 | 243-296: -0.11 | 25.7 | 18.9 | 21.8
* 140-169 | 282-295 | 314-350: 0.47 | 25.9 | 20.4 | 21.7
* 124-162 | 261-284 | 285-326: 0.14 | 26.1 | 18.3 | 19.9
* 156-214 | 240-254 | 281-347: -0.07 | 24.6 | 18.6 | 21.7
